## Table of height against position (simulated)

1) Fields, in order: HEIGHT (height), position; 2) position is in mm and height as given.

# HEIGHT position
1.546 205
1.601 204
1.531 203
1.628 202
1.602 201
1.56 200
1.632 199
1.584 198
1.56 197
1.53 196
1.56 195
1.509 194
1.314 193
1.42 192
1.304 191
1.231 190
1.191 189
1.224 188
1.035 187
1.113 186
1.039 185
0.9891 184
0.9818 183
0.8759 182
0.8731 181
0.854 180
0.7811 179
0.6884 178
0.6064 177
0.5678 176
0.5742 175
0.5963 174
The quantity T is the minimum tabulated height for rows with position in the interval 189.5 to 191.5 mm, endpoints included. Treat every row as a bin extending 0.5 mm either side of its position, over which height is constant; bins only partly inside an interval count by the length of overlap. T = 1.231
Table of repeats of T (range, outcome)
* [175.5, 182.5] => 0.5678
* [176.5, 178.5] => 0.6064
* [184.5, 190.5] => 1.035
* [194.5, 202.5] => 1.53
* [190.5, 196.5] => 1.304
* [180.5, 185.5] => 0.8731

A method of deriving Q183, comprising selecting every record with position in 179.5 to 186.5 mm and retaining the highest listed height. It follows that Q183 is 1.113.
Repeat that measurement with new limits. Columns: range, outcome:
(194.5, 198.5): 1.584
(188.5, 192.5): 1.42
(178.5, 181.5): 0.8731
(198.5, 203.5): 1.632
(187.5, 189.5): 1.224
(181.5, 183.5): 0.9818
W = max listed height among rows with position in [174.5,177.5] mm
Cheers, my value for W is 0.6064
